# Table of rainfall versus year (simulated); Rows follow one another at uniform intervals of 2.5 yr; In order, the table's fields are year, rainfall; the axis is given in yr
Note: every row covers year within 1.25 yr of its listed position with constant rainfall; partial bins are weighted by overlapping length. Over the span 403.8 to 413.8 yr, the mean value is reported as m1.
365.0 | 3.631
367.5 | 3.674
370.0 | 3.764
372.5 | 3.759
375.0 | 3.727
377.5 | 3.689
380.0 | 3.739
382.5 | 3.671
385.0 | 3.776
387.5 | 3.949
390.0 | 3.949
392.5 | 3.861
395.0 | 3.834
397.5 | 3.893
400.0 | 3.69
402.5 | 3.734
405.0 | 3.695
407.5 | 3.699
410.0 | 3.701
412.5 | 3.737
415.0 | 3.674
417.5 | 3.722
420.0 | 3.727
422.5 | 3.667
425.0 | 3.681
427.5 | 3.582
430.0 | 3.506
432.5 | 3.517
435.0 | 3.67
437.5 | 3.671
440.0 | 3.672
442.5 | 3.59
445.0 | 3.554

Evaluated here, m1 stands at 3.71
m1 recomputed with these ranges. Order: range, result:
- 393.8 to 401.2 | 3.81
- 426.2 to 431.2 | 3.55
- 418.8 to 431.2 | 3.63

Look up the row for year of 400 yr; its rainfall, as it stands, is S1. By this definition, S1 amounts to 3.69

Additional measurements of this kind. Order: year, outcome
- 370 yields 3.764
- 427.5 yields 3.582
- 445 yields 3.554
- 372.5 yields 3.759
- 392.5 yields 3.861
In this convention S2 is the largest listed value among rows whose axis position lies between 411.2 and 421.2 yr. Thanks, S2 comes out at 3.737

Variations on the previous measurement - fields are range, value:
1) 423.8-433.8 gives 3.681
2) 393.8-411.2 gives 3.893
